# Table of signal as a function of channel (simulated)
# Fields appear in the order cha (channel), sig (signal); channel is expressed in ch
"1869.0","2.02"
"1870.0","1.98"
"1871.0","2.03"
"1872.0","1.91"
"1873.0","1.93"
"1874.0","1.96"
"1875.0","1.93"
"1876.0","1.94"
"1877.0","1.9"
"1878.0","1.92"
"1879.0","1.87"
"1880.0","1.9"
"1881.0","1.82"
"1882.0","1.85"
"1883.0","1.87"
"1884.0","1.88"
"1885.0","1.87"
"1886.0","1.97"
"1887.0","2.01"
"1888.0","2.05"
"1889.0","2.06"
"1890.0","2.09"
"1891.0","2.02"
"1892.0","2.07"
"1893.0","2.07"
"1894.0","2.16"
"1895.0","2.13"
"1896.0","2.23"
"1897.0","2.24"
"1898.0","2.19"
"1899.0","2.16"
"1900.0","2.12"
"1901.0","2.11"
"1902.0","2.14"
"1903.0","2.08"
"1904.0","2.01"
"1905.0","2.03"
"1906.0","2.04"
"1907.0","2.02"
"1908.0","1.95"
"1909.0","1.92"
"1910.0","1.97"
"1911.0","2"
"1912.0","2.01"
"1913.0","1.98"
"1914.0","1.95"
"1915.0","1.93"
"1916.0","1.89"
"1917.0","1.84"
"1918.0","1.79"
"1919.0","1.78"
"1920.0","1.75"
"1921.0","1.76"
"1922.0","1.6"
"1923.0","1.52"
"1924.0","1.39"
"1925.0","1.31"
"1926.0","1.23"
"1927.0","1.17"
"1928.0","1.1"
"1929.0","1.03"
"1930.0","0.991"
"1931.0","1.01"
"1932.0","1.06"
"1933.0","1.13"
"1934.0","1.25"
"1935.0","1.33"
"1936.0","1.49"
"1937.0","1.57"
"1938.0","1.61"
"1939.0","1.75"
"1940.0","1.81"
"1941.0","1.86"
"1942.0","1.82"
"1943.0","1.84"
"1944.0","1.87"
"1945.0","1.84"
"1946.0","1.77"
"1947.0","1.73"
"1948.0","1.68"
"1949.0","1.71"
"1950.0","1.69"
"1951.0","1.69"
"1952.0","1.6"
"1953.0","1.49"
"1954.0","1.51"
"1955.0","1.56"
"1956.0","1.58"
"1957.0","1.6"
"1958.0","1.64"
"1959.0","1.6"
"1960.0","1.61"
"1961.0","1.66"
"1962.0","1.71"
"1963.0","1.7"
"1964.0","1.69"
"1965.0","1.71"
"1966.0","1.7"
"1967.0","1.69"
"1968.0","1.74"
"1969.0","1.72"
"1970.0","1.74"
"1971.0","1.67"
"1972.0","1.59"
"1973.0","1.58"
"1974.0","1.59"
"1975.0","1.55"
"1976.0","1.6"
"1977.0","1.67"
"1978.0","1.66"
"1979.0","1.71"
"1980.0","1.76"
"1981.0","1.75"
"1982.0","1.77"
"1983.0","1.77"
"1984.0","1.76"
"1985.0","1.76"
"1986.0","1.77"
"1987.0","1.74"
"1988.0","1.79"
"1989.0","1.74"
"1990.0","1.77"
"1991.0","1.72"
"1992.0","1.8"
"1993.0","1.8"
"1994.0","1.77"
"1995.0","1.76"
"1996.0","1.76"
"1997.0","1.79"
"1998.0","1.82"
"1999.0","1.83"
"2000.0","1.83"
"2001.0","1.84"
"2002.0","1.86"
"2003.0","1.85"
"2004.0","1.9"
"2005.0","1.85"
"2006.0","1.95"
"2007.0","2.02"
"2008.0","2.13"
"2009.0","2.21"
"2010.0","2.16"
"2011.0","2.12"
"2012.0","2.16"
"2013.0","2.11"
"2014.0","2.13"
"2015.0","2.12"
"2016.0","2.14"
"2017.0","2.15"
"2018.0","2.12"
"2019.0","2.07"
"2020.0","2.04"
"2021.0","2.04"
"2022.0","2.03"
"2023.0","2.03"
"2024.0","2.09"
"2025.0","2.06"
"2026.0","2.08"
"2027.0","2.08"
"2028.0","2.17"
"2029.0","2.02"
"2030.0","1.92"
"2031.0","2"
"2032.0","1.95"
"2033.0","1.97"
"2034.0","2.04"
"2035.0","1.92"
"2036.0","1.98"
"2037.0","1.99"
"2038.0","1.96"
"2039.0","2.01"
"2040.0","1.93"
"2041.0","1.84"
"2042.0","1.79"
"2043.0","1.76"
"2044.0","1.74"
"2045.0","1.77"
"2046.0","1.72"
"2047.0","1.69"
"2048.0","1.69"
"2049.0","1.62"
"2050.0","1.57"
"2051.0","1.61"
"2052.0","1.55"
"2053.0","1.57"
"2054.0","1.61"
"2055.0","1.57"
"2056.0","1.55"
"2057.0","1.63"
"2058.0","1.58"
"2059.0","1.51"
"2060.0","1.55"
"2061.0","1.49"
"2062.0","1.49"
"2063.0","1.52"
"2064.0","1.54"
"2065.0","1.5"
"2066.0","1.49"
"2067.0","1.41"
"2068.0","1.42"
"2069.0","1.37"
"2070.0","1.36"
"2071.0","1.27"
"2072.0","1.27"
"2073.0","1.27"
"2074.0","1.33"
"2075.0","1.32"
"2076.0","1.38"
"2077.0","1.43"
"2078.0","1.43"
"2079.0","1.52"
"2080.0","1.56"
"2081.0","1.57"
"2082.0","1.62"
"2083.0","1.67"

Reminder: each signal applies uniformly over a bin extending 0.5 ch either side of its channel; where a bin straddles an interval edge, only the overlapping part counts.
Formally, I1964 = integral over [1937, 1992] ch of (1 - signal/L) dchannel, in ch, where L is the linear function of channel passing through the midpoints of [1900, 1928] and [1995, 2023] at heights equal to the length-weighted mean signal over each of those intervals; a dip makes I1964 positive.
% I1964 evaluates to 6.2 ch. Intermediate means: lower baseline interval 1.81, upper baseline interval 2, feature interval 1.7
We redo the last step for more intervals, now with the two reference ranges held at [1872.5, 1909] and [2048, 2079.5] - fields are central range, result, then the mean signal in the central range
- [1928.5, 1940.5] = 3.5 ch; 1.34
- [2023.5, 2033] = -2.7 ch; 2.04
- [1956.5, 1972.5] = 1.0 ch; 1.67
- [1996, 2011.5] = -2.6 ch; 1.94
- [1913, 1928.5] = 2.5 ch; 1.61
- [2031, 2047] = -3.4 ch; 1.89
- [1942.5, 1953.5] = 0.7 ch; 1.72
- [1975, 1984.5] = 0.2 ch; 1.71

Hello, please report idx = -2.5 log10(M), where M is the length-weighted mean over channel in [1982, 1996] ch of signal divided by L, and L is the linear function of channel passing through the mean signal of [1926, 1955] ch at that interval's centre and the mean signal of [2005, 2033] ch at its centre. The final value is 0.05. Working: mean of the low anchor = 1.51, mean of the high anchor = 2.07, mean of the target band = 1.77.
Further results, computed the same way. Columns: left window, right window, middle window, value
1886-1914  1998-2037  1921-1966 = 0.311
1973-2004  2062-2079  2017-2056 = -0.212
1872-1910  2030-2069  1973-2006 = 0.033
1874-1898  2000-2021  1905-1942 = 0.238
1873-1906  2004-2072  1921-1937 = 0.478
